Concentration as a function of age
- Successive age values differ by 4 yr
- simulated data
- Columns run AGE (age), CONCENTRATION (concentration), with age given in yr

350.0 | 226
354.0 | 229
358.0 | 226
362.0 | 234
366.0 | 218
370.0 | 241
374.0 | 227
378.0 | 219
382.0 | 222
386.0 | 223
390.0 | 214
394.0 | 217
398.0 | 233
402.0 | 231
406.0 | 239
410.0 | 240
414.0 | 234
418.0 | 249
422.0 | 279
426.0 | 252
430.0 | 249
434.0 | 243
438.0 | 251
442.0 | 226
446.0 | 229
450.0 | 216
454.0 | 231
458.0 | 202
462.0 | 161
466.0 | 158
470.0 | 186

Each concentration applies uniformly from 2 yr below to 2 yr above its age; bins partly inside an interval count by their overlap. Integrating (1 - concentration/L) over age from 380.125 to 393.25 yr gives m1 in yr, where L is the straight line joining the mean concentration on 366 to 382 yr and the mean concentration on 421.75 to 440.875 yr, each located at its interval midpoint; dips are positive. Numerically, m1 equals 0.7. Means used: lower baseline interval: 227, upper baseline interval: 251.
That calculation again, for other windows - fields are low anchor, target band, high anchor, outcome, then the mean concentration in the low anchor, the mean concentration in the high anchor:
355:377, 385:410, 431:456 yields 0.35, 229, 233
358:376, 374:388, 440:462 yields 0.31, 230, 215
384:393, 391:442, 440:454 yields -4.70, 218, 225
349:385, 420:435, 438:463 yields -2.57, 227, 216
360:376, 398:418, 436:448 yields -0.35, 230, 235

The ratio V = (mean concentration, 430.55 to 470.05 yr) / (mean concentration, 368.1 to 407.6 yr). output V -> 0.9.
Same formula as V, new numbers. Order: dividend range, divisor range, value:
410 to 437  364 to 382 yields 1.11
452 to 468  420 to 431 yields 0.72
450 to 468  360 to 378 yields 0.84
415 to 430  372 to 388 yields 1.15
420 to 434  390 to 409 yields 1.13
